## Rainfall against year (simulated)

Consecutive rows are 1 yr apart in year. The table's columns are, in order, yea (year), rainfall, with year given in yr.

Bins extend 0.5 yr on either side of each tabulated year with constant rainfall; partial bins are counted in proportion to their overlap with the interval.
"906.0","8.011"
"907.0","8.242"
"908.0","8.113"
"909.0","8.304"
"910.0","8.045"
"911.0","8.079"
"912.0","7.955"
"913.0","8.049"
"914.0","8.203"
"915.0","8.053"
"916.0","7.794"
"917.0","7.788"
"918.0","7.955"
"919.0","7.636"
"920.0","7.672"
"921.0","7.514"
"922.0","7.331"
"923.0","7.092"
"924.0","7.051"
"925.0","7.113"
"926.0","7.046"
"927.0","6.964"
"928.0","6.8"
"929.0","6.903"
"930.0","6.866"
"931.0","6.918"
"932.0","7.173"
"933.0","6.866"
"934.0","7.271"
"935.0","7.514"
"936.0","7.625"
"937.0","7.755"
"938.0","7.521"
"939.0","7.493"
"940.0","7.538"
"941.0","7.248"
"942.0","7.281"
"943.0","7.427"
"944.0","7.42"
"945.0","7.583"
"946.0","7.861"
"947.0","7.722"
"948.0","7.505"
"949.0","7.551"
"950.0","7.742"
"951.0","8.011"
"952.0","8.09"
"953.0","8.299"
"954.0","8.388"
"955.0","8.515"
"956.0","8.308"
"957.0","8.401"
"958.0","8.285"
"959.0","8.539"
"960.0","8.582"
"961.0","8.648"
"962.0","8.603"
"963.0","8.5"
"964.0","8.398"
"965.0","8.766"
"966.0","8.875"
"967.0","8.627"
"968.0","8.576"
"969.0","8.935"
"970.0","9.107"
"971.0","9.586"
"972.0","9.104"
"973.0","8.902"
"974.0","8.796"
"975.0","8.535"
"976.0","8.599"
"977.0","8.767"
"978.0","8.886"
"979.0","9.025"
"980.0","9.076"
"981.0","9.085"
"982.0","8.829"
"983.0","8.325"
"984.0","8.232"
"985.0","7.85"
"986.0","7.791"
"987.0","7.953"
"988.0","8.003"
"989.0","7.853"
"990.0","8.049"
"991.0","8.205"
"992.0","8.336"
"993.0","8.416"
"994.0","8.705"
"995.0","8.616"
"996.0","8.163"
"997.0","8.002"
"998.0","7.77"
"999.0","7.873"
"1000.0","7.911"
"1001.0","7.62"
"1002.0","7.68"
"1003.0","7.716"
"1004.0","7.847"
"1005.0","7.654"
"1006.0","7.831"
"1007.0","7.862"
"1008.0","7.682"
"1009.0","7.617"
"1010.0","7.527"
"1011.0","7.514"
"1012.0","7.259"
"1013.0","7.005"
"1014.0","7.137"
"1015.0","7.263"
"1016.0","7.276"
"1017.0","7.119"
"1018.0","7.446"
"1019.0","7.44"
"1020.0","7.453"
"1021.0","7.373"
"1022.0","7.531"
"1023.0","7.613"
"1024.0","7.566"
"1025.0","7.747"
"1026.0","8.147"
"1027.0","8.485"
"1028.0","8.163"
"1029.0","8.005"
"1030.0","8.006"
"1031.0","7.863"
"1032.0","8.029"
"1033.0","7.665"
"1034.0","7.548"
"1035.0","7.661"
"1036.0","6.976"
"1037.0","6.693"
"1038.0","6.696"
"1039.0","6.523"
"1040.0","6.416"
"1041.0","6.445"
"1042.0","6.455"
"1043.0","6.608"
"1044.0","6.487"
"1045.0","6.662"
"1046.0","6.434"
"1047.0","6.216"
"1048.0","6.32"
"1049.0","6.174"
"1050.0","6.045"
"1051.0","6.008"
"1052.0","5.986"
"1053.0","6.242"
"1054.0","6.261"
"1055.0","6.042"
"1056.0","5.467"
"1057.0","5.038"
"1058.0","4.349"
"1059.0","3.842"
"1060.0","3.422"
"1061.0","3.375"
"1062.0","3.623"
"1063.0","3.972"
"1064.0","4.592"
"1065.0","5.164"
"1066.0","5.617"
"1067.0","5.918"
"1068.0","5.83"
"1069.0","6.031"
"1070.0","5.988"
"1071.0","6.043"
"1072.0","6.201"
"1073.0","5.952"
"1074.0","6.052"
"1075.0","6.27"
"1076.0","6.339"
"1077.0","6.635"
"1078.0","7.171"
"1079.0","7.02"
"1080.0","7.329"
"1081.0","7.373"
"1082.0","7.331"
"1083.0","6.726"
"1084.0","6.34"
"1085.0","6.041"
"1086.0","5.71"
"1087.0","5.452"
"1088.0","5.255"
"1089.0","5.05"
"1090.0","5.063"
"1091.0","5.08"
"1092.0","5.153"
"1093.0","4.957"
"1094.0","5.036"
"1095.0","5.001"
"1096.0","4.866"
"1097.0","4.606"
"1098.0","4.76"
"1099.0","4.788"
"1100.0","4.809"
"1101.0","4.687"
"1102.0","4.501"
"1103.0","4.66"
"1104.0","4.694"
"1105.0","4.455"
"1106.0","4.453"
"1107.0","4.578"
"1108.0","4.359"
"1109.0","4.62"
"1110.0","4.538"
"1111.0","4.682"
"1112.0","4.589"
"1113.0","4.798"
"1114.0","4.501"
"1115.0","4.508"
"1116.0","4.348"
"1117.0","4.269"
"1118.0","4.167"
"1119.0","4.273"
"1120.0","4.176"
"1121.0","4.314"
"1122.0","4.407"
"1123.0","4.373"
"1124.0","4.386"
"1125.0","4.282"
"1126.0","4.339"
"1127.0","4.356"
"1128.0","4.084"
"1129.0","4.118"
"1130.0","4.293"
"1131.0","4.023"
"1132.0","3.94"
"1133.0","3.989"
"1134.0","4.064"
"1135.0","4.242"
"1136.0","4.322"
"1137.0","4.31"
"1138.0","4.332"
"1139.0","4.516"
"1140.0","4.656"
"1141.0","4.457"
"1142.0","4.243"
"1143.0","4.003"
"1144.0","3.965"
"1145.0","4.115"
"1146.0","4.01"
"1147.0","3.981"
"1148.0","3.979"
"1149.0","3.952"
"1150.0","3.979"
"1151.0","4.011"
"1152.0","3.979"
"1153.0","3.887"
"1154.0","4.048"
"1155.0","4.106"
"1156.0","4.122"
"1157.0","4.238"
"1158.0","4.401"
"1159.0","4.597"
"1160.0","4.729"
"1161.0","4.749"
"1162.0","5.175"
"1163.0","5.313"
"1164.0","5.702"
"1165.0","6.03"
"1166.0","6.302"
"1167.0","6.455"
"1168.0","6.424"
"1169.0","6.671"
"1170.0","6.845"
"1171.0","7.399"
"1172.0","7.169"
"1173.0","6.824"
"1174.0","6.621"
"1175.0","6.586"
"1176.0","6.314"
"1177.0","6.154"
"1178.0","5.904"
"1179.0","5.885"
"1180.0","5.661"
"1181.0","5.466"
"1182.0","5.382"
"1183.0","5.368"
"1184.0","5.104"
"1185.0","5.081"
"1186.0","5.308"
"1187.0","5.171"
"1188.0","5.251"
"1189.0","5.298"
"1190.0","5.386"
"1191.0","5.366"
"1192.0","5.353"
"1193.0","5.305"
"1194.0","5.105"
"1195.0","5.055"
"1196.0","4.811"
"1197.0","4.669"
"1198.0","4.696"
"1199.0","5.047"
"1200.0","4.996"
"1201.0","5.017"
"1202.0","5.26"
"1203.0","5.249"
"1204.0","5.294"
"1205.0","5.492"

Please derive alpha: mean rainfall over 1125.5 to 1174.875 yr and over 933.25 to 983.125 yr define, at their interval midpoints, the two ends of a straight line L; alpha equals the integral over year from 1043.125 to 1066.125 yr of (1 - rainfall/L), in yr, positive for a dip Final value 4.1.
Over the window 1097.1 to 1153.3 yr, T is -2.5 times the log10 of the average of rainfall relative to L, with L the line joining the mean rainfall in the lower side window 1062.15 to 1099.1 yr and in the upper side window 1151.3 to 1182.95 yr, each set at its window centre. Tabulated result 0.290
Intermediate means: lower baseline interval 5.74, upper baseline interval 5.57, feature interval 4.33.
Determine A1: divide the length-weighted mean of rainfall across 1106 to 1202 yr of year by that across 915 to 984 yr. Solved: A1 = 0.61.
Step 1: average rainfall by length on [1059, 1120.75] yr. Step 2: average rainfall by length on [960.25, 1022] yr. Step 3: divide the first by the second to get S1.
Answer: 0.6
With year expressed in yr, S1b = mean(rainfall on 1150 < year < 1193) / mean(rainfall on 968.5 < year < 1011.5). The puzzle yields 0.66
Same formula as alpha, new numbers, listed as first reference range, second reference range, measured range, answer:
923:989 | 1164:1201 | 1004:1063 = 4.11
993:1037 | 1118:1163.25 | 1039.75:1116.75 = 6.52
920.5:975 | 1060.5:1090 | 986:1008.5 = -2.76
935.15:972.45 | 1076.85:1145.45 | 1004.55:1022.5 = -1.42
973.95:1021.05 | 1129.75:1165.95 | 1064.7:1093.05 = -0.17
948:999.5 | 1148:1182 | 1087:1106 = 4.81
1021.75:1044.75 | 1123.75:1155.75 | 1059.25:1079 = 2.33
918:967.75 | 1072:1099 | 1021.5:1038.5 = -2.79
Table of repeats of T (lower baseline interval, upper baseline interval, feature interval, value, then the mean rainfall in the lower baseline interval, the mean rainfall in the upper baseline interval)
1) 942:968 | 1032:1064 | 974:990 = -0.13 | 8.18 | 5.94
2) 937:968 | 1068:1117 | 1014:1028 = -0.13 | 8.06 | 5.4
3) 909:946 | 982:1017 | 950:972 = -0.12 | 7.48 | 7.84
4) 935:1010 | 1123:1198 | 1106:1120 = 0.28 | 8.19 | 4.96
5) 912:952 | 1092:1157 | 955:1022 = -0.24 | 7.47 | 4.36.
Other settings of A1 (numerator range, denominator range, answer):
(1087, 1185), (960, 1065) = 0.65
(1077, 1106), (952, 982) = 0.63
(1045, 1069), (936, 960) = 0.68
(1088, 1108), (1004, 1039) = 0.64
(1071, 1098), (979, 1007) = 0.73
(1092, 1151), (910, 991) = 0.55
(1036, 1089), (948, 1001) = 0.70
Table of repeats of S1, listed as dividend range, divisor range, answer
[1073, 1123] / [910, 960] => 0.68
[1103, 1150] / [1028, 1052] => 0.63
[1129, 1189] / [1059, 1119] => 0.96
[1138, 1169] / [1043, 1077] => 0.83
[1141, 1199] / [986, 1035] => 0.67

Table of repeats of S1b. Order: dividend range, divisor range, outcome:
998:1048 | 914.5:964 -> 0.96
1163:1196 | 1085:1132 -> 1.26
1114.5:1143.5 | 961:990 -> 0.50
